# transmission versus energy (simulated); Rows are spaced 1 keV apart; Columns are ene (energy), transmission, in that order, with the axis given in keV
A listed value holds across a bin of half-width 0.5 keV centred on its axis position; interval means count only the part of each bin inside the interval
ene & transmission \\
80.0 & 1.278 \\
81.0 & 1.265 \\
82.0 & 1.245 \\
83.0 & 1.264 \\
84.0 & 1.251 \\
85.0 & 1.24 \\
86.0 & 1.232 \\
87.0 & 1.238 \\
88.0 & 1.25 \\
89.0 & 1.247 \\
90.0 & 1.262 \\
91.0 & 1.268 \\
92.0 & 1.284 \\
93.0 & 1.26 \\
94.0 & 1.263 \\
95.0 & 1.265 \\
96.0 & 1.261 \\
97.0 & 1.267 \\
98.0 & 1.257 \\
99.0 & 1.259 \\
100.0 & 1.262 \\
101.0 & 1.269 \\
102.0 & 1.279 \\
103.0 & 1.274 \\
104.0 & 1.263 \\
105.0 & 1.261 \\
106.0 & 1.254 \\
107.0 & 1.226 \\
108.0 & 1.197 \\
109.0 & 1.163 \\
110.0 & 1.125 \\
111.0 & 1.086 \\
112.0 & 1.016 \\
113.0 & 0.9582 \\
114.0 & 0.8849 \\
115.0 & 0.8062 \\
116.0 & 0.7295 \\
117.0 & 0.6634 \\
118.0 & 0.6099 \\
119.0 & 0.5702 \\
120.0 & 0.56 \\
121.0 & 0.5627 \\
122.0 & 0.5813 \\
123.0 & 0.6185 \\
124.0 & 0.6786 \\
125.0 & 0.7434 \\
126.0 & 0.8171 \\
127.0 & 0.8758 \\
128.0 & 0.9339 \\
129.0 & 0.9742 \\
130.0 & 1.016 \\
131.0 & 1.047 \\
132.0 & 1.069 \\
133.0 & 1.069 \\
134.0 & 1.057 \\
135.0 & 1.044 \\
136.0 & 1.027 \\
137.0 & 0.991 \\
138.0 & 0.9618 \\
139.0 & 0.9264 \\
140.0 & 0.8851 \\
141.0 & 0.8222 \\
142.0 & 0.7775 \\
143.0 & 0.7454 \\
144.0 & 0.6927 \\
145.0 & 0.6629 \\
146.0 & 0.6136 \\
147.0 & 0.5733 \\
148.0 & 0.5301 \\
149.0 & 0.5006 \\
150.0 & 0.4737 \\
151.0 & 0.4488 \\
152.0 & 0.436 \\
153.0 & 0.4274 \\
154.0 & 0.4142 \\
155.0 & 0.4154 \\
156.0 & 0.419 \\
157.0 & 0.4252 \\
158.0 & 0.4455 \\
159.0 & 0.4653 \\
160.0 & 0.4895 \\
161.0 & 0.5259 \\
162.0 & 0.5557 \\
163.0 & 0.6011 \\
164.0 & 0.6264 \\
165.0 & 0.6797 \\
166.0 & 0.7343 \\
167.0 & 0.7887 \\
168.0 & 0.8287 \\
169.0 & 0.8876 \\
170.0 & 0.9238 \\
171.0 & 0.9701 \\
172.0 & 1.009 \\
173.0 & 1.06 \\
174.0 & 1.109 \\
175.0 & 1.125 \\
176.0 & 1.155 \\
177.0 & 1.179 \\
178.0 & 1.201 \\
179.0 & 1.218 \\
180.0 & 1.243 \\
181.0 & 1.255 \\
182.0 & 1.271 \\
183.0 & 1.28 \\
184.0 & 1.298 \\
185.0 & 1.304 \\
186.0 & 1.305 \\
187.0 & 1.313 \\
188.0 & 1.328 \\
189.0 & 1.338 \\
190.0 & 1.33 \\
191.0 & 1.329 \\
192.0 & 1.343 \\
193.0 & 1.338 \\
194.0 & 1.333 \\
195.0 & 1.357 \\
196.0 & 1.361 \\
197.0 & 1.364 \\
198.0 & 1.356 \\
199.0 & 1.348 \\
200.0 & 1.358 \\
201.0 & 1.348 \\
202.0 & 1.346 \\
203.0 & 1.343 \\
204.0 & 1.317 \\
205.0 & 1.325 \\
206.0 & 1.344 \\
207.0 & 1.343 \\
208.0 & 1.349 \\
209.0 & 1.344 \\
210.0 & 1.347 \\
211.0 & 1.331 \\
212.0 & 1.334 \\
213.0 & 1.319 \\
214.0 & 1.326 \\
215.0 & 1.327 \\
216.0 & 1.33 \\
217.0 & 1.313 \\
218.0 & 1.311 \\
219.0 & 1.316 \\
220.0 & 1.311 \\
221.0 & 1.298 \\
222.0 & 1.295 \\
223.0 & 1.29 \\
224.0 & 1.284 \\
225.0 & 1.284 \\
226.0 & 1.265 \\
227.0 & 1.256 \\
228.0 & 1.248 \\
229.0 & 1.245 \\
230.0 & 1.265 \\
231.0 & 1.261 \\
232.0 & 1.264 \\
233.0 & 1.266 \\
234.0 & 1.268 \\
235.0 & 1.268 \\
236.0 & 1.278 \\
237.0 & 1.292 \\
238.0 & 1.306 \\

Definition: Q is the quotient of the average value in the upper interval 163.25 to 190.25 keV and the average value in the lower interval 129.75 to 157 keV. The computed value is 1.49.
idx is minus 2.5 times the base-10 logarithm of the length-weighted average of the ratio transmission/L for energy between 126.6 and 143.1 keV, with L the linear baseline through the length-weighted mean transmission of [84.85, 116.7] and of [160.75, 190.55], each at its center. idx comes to 0.17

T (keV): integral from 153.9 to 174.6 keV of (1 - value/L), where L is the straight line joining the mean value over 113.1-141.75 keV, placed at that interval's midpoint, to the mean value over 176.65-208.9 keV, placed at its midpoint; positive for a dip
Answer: 7.93 keV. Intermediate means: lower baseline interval 0.841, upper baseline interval 1.32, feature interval 0.692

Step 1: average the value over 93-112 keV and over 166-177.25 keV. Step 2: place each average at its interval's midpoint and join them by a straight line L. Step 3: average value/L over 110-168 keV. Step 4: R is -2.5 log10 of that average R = 0.46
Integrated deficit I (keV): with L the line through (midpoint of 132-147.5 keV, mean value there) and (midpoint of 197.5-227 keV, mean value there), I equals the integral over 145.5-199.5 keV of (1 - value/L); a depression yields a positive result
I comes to 7.9 keV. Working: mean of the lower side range 0.863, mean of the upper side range 1.32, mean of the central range 0.938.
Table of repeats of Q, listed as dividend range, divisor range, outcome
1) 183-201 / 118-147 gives 1.62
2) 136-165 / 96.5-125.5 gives 0.62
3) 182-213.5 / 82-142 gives 1.28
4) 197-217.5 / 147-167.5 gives 2.57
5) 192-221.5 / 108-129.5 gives 1.64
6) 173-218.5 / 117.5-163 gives 1.86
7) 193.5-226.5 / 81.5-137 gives 1.26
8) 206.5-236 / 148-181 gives 1.74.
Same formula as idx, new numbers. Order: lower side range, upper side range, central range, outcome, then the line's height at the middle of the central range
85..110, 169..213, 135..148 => 0.49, 1.26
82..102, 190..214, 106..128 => 0.45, 1.28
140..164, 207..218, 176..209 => -0.23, 1.07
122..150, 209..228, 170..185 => -0.09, 1.07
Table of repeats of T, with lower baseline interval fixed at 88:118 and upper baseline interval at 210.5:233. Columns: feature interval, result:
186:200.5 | -0.9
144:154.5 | 6.0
